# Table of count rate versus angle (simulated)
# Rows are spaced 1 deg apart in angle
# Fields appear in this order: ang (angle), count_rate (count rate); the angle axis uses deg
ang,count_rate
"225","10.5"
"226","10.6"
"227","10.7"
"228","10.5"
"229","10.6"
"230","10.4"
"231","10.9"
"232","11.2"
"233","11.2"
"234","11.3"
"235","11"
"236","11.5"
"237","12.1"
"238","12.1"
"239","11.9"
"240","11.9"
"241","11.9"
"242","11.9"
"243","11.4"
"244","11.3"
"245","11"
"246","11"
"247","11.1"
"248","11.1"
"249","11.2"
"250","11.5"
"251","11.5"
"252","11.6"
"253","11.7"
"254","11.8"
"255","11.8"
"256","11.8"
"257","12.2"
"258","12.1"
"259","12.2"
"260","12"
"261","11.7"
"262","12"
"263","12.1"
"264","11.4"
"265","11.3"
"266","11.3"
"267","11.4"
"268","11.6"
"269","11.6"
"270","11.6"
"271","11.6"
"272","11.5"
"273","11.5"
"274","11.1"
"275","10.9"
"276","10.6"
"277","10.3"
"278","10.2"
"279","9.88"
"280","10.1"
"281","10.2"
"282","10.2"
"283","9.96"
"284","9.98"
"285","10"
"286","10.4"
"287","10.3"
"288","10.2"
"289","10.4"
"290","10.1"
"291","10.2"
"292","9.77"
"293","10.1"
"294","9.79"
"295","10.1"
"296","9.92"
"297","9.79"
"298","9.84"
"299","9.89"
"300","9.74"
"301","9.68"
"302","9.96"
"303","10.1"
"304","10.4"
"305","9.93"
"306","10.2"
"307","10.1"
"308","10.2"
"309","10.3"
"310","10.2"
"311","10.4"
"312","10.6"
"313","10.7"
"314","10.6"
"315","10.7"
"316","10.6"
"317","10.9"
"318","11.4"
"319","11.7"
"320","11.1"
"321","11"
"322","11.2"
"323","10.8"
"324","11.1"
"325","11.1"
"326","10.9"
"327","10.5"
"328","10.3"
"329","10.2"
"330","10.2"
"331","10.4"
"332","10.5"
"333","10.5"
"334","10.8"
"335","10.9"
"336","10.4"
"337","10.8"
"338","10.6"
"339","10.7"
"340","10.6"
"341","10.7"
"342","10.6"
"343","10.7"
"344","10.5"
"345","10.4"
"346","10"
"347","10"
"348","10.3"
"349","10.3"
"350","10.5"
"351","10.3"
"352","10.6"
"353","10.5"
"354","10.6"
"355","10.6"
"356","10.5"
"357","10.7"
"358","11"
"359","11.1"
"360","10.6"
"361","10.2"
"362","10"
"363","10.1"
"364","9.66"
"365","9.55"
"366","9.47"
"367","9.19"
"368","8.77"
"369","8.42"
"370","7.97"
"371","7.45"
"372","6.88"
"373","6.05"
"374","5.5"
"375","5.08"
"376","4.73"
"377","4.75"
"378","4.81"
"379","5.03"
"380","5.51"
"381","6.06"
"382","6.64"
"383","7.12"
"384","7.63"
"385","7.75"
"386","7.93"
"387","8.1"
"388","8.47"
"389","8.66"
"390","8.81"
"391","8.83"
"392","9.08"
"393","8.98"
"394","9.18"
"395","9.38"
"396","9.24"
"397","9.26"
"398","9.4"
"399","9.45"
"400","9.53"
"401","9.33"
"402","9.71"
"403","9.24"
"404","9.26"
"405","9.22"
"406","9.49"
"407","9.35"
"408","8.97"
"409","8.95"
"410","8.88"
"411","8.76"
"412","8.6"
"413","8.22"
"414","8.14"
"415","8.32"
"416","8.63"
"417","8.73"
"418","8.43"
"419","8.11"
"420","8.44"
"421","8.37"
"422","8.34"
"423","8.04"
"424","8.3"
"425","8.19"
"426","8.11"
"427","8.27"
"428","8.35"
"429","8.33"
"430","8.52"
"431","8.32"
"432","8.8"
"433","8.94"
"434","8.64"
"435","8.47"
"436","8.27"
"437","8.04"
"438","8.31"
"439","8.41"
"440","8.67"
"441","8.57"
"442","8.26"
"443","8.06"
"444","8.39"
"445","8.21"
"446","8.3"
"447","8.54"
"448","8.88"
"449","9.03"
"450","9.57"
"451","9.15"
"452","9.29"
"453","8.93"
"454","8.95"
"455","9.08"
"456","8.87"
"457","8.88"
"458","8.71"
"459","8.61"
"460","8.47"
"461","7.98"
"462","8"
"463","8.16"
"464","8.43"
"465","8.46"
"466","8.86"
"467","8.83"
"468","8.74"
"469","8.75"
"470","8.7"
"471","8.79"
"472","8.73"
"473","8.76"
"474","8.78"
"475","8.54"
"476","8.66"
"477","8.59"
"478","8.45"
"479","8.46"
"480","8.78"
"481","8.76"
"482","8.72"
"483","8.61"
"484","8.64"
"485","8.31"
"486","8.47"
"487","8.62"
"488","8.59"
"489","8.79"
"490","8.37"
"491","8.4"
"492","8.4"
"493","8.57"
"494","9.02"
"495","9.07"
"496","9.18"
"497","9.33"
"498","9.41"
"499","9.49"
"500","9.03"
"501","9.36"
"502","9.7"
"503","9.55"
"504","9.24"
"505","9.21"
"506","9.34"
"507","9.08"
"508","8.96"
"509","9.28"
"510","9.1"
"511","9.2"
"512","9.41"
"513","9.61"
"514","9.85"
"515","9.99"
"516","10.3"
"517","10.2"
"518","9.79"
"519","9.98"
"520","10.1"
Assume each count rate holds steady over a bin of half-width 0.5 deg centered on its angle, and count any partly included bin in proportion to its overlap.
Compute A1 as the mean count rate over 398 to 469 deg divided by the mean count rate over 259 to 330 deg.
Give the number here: 0.8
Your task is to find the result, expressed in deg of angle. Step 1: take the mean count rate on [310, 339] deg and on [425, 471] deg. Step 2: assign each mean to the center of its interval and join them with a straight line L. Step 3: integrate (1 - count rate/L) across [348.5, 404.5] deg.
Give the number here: 6.8 deg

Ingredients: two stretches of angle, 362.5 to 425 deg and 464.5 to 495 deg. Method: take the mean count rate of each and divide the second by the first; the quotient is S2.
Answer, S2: 1.1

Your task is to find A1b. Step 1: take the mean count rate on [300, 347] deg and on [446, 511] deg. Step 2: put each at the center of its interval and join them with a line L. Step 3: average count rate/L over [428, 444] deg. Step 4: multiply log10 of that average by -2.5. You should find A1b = 0.11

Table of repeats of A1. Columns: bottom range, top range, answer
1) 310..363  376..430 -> 0.78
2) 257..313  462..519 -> 0.85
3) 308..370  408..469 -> 0.82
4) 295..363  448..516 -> 0.85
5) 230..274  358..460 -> 0.73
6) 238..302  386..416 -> 0.82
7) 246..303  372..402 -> 0.70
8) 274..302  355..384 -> 0.79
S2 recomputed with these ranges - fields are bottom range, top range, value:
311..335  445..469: 0.81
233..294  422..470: 0.77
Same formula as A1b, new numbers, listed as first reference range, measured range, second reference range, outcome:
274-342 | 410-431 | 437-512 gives 0.115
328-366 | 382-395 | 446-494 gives 0.178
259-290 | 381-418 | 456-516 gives 0.117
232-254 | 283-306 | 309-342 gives 0.101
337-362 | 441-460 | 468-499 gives 0.050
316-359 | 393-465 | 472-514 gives 0.112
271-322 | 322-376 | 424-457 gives -0.017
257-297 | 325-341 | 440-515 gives -0.033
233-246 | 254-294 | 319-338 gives 0.028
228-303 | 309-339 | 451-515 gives -0.033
